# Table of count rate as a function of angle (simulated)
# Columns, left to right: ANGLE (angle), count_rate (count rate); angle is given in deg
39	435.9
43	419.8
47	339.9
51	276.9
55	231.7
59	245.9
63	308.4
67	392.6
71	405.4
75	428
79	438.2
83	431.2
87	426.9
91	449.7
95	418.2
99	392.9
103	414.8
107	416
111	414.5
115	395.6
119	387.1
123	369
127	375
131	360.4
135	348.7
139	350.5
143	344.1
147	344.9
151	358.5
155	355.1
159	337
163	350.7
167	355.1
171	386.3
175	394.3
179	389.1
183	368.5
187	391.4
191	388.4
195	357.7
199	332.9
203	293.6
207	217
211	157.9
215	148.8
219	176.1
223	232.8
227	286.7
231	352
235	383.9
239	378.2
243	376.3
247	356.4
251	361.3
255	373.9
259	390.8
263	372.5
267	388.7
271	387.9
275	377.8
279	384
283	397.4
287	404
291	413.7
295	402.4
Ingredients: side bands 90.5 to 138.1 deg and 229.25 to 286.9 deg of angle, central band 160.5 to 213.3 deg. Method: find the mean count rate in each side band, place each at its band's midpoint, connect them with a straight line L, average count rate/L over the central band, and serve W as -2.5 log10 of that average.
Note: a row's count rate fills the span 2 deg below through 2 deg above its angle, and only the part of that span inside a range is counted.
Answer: 0.149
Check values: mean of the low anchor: 392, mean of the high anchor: 378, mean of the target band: 336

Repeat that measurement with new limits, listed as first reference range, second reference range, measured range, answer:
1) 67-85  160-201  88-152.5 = 0.04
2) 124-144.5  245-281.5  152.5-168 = 0.03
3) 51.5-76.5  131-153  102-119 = -0.19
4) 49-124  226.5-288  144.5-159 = 0.08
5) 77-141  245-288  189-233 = 0.40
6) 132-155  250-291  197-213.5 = 0.43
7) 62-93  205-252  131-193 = -0.08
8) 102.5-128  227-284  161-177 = 0.04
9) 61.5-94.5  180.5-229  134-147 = 0.00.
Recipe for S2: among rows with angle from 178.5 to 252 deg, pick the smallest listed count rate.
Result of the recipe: 148.8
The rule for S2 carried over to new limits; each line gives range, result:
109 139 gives 348.7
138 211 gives 157.9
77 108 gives 392.9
